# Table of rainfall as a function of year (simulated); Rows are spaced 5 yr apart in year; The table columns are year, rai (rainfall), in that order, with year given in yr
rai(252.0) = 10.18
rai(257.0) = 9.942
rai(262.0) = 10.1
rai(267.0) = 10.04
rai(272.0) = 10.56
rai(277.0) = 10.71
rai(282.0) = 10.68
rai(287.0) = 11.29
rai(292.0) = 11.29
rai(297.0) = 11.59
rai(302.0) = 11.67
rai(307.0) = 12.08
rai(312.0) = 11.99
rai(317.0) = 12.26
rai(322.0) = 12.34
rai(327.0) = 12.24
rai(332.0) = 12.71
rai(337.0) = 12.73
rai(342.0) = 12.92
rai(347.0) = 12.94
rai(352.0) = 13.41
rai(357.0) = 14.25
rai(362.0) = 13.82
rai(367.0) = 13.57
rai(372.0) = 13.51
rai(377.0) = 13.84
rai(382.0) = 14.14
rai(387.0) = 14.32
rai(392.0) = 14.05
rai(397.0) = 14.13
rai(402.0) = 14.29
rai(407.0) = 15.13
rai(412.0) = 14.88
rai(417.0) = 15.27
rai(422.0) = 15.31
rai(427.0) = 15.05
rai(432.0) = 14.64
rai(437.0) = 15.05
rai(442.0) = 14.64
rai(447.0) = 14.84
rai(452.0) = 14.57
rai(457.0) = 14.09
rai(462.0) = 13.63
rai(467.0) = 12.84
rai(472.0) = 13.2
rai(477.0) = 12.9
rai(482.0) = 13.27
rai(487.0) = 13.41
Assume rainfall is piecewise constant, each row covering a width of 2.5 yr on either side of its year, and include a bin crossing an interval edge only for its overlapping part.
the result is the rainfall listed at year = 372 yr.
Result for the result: 13.51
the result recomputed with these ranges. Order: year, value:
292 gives 11.29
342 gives 12.92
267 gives 10.04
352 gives 13.41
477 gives 12.9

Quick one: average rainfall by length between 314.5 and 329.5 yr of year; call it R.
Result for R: 12.3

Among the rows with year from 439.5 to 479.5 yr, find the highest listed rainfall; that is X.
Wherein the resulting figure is 14.84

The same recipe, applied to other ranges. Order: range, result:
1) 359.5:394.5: 14.32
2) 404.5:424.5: 15.31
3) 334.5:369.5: 14.25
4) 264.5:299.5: 11.59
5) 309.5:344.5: 12.92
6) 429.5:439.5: 15.05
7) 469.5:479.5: 13.2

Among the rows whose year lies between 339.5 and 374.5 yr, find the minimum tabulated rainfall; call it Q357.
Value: 12.92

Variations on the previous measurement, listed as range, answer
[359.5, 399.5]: 13.51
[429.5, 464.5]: 13.63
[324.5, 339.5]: 12.24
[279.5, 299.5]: 10.68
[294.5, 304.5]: 11.59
